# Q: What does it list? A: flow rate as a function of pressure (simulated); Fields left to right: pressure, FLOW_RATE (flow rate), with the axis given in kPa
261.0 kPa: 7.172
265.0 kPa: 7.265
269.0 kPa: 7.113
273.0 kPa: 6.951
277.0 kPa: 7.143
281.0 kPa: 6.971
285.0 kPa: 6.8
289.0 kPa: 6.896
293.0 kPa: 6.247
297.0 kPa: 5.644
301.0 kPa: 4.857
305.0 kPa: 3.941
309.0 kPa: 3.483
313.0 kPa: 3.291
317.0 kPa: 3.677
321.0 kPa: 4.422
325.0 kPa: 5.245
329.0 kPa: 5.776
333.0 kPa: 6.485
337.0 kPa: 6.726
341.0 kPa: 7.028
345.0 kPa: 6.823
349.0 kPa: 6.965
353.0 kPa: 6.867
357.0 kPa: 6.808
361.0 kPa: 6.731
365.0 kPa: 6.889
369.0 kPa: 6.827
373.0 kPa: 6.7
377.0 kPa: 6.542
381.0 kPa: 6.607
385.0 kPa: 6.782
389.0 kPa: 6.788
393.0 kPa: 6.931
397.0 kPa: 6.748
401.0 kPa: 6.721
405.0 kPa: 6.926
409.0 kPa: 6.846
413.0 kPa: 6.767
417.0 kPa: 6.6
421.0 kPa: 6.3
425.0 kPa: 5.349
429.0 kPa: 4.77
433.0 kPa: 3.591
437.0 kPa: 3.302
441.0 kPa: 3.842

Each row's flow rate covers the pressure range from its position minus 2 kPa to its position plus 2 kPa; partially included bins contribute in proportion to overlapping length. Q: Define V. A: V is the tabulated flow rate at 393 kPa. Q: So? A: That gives 6.931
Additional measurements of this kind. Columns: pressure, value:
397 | 6.748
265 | 7.265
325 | 5.245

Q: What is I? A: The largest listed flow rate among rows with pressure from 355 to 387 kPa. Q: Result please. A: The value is 6.889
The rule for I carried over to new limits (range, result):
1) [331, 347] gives 7.028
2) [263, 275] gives 7.265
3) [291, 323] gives 6.247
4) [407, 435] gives 6.846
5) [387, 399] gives 6.931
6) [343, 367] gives 6.965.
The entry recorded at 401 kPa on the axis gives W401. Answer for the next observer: 6.721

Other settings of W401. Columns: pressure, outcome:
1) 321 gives 4.422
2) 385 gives 6.782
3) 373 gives 6.7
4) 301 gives 4.857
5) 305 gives 3.941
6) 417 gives 6.6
